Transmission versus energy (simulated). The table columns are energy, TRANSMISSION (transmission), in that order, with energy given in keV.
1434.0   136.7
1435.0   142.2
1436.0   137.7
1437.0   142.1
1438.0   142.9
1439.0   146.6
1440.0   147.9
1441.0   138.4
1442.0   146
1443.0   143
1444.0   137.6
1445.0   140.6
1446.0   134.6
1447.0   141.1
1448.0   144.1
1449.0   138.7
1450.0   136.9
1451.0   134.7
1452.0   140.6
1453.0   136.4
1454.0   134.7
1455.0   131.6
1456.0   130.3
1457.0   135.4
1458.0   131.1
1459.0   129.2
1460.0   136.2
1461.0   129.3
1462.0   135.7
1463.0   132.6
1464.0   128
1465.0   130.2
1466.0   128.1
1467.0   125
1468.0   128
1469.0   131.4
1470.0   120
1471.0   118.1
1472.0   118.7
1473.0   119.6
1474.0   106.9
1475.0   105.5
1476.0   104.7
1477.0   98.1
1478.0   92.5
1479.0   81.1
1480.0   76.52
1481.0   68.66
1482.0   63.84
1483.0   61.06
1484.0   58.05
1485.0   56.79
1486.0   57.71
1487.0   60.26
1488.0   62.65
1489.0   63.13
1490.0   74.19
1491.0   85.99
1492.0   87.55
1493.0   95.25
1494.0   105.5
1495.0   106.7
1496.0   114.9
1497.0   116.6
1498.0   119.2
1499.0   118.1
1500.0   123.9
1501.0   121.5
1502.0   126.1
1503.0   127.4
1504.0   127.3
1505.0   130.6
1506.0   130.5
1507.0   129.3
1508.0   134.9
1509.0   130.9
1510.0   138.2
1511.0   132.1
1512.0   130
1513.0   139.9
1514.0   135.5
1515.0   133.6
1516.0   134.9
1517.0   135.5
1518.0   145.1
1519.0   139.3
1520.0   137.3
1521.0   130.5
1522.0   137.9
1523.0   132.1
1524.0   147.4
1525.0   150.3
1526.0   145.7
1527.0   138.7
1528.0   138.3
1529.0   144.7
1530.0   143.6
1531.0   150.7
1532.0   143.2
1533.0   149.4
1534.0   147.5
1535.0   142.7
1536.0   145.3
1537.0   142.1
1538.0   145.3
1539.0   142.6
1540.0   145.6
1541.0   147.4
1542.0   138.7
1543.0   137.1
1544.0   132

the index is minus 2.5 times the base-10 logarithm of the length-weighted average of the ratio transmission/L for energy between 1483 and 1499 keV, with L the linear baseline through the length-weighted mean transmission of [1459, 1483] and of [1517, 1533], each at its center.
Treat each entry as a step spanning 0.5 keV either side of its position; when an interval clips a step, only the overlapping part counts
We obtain 0.41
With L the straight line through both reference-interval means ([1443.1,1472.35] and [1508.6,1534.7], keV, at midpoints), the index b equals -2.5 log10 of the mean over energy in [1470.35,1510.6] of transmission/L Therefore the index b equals 0.33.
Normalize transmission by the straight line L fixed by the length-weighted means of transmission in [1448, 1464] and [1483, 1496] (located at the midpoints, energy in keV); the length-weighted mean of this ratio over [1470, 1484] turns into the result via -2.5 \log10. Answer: 0.07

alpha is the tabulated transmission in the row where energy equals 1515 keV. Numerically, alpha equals 133.6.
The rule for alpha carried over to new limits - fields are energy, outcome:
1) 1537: 142.1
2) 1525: 150.3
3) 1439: 146.6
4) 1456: 130.3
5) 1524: 147.4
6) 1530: 143.6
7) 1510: 138.2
